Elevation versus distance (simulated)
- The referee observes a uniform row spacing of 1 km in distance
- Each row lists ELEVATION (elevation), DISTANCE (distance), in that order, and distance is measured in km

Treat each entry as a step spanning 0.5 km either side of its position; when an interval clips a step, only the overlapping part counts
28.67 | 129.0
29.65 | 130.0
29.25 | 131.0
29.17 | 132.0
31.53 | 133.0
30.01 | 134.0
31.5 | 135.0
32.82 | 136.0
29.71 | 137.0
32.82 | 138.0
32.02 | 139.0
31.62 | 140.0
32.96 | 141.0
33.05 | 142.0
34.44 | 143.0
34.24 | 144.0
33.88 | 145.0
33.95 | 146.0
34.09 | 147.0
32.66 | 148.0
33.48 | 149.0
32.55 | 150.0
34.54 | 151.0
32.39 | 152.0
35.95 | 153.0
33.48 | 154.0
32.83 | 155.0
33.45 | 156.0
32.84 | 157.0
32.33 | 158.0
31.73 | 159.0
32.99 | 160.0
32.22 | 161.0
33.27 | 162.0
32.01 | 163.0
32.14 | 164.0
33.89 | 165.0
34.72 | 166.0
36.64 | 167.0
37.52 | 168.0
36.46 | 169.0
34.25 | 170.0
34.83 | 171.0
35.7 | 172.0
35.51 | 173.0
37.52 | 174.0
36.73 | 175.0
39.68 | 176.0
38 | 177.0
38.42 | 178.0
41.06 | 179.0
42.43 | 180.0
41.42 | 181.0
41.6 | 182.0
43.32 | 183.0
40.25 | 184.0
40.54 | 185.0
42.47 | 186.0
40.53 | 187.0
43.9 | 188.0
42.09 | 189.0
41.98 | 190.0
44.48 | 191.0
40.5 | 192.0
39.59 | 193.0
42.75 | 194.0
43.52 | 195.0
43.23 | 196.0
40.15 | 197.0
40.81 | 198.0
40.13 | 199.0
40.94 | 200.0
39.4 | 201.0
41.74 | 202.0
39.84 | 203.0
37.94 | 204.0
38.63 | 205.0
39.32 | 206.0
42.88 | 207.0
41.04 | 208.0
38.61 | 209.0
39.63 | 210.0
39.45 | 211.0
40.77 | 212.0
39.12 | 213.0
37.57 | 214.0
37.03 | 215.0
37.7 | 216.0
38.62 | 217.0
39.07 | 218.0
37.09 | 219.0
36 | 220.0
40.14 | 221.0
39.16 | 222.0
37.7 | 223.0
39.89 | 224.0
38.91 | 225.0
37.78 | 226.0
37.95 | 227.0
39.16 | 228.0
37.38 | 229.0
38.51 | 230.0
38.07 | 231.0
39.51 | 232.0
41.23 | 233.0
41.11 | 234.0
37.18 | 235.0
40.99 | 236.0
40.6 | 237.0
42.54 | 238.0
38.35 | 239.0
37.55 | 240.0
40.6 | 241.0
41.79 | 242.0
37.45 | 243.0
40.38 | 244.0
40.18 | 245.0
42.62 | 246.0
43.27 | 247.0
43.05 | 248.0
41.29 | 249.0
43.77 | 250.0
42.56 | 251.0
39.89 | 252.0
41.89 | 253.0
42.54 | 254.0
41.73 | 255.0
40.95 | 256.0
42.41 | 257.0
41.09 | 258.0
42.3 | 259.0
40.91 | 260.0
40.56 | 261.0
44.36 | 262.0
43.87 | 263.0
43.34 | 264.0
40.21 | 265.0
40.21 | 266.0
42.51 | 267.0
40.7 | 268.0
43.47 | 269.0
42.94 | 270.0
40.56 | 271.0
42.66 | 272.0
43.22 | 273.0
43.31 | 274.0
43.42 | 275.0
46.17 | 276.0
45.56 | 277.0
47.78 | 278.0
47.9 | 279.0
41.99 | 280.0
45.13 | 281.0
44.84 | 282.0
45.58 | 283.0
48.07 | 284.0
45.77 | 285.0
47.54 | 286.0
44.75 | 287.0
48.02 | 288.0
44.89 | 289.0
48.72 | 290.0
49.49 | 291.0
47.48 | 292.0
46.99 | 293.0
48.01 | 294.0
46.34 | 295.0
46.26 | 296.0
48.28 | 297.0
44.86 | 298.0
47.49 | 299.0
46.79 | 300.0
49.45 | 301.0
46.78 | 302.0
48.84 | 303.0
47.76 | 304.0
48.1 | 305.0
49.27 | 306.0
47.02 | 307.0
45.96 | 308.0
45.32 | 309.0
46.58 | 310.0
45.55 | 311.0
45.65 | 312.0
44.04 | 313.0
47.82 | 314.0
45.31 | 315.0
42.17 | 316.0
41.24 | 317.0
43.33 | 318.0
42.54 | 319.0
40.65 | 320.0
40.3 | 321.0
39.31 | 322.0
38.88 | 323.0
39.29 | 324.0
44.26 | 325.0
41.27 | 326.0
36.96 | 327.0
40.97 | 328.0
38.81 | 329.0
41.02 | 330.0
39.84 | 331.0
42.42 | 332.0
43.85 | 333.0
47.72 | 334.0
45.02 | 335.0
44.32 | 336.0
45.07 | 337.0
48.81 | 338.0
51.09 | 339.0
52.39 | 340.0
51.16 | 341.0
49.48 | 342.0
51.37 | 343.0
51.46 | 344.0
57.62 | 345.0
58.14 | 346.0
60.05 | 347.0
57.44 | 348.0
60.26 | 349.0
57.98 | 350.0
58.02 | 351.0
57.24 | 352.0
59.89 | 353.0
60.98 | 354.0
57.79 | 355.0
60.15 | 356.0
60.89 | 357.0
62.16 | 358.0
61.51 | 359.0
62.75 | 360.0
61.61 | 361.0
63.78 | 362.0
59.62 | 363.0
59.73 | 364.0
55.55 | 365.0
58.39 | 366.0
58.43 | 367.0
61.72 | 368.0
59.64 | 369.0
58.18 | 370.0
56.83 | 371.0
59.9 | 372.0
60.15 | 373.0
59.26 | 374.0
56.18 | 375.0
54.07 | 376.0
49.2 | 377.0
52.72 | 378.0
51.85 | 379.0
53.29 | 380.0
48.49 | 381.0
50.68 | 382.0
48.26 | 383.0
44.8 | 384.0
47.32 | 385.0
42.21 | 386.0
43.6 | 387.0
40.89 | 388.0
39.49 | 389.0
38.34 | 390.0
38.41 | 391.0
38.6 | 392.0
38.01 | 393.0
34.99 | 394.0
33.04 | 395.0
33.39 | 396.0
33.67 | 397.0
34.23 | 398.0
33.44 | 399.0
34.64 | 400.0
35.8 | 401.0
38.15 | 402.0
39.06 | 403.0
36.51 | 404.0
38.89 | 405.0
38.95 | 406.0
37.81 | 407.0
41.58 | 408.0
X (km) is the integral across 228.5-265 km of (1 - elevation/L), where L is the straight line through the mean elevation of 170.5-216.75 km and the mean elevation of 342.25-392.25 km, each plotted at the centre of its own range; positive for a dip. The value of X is 2.9 km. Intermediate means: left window 40.1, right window 54.6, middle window 41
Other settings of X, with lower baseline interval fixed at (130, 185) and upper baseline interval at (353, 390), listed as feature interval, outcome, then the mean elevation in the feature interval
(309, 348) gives 4.1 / 45.6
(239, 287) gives 2.0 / 42.7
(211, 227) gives 0.8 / 38.5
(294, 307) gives 0.2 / 47.5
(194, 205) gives -0.6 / 40.8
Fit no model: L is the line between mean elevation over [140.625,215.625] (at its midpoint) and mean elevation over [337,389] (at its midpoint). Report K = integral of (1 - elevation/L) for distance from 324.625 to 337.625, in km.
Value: 2.4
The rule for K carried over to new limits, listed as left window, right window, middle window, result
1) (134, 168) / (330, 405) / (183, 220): -3.3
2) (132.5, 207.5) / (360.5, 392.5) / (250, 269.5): 0.7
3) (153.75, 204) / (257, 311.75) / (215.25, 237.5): 1.4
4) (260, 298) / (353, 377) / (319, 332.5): 3.2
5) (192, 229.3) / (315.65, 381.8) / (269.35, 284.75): 0.3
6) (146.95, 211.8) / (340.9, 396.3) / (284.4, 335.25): 3.6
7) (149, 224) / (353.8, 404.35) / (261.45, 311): -1.8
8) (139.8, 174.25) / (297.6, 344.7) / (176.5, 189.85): -2.1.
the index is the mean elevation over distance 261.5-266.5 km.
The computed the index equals 42.4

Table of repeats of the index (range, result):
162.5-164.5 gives 32.1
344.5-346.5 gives 57.9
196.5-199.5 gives 40.4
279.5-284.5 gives 45.1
